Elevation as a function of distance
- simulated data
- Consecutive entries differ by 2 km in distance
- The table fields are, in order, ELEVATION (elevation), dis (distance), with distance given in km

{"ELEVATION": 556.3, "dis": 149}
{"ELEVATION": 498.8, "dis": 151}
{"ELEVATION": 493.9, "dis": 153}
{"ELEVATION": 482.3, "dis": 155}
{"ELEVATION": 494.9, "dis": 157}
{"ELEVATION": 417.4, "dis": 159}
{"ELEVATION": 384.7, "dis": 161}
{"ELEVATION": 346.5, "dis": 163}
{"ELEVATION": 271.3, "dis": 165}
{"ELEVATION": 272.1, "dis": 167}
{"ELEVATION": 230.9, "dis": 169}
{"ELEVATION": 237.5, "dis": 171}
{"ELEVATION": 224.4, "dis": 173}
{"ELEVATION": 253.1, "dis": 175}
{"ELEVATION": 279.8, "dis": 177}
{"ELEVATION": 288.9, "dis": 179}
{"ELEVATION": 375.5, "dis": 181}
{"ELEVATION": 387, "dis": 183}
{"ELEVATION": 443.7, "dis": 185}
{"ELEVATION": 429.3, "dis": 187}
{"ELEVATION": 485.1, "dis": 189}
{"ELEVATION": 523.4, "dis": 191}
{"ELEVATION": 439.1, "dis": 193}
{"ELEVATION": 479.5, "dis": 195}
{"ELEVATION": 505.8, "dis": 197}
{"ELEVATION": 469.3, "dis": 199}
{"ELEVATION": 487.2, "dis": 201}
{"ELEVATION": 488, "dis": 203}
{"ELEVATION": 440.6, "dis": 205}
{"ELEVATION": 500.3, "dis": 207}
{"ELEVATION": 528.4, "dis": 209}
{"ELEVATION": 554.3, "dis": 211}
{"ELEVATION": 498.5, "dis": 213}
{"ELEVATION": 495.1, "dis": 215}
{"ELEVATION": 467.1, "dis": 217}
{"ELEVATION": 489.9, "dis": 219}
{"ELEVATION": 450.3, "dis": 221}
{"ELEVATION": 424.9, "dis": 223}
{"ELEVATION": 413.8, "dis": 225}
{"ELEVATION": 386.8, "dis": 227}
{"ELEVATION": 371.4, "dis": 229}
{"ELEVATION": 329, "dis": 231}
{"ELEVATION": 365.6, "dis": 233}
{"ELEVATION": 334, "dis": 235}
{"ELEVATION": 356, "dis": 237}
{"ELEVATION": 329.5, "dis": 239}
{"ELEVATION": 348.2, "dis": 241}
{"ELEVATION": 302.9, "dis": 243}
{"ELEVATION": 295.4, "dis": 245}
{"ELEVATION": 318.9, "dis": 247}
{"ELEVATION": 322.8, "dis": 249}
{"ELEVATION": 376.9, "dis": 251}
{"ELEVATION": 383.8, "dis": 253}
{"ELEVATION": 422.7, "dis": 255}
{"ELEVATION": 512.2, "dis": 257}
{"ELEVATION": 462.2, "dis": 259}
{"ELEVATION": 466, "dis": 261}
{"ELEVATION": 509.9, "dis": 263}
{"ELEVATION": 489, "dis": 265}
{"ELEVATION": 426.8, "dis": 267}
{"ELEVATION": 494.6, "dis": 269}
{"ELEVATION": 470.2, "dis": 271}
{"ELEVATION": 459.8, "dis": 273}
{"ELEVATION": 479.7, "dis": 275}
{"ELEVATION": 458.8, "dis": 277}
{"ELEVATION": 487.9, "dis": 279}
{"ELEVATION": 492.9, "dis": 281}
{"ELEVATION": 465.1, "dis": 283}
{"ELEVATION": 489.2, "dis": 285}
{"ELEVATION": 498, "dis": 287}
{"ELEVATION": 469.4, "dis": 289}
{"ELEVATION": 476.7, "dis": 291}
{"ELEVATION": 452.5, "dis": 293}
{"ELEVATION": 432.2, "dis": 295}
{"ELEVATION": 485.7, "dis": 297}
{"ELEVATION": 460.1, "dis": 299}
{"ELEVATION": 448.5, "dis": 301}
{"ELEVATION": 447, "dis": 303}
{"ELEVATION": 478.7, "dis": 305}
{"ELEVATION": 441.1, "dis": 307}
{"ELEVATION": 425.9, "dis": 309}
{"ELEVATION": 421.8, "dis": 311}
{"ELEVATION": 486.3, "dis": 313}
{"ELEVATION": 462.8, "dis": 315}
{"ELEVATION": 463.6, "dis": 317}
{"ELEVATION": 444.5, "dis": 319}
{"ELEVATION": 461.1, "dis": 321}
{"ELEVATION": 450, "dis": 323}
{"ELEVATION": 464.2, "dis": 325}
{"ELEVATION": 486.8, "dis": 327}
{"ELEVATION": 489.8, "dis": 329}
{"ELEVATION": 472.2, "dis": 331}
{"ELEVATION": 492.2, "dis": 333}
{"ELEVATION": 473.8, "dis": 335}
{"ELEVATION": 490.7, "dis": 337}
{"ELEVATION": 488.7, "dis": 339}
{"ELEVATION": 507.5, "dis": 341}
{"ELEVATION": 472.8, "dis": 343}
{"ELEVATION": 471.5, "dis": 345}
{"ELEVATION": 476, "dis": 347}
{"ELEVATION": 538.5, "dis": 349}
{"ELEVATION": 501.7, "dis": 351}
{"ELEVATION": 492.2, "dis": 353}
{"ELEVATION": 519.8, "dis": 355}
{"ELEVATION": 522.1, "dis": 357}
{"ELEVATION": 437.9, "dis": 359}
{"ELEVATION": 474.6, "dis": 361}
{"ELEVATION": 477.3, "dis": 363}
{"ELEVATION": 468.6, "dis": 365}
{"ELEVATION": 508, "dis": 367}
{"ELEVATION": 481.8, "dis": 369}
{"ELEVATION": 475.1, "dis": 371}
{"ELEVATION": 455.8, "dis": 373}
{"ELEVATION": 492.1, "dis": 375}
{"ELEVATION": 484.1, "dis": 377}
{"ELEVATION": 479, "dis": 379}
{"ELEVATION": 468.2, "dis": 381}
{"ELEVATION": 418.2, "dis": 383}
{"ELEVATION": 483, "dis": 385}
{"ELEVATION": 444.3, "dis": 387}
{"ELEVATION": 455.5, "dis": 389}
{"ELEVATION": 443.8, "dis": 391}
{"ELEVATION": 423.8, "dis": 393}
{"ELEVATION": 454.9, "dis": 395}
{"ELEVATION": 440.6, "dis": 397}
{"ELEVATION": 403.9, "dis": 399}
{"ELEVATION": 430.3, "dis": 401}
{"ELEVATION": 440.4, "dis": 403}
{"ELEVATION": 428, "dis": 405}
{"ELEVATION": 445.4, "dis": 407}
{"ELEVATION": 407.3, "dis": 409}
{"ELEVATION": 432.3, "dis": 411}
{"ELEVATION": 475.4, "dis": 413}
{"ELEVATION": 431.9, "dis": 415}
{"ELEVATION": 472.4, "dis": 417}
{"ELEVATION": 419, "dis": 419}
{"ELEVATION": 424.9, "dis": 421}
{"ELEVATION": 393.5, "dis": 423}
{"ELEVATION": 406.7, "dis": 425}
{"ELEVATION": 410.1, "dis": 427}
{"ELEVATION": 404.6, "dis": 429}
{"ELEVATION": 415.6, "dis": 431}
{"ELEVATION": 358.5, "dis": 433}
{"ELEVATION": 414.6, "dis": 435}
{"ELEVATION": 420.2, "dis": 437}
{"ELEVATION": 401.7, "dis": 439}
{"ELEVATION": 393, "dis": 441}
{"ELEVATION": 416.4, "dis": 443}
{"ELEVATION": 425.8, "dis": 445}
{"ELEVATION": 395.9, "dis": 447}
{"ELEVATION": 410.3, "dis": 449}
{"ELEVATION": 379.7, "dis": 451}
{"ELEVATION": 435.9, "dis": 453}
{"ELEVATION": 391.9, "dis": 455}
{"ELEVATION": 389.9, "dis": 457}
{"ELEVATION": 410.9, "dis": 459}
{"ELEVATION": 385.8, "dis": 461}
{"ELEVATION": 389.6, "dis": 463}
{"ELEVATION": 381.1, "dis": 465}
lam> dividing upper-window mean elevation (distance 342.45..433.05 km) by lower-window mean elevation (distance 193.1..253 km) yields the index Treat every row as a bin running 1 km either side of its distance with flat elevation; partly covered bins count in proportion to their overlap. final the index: 1.1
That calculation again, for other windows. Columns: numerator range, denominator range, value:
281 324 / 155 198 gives 1.24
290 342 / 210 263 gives 1.15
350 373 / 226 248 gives 1.43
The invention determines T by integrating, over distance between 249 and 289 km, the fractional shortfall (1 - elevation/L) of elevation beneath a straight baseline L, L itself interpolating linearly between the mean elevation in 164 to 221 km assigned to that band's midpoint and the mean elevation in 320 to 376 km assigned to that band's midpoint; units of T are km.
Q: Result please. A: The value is -1.3 km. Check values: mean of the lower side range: 413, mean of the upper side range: 484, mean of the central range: 462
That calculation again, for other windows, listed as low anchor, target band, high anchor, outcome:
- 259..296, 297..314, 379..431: 0.42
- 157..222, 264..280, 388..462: -2.18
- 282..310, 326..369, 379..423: -3.55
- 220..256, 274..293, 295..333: -2.57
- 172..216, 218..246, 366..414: 4.30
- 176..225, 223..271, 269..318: 6.86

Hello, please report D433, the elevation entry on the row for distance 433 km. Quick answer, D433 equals 358.5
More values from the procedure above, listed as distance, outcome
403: 440.4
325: 464.2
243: 302.9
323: 450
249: 322.8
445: 425.8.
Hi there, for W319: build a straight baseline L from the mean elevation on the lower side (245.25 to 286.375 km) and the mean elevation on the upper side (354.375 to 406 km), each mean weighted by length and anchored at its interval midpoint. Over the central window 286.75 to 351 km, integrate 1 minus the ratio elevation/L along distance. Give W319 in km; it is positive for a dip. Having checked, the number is -2.3 km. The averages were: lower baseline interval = 447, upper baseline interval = 462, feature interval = 470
